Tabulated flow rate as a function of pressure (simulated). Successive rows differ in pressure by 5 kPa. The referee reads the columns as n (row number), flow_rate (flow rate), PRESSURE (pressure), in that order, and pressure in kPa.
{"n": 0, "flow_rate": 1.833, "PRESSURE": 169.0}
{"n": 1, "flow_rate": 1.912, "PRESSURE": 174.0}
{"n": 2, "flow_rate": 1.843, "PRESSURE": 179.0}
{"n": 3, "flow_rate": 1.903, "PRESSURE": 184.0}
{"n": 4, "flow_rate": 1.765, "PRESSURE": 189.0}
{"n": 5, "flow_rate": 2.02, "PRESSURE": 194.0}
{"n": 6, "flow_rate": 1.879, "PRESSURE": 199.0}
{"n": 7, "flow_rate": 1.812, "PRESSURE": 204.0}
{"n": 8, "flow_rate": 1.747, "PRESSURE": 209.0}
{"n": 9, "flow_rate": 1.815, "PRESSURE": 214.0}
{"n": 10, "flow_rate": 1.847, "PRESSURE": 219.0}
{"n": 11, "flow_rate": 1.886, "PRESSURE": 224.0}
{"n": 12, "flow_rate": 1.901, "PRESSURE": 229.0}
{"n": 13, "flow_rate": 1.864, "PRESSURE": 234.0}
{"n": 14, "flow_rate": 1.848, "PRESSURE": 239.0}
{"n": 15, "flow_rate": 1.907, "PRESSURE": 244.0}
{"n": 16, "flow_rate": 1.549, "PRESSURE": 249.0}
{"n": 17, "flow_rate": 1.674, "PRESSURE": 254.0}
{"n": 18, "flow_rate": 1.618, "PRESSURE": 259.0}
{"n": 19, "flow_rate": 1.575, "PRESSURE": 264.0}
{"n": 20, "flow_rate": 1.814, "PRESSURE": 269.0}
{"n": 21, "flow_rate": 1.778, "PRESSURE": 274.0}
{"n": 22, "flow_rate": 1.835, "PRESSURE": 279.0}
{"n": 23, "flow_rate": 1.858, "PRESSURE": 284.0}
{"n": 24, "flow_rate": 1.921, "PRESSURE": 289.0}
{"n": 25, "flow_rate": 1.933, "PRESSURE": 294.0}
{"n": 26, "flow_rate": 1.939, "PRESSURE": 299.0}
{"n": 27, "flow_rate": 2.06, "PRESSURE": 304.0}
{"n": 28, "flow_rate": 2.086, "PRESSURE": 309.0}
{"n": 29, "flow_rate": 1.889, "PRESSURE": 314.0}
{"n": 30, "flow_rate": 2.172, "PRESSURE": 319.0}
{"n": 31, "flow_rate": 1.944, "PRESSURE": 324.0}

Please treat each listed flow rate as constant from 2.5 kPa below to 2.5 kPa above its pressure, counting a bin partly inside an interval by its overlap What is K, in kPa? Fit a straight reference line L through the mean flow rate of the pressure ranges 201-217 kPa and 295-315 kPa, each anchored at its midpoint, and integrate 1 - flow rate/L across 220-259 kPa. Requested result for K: 1.35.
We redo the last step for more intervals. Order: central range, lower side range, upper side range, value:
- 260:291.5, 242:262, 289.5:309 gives 0.8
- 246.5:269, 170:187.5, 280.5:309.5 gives 3.5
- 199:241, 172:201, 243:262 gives -1.6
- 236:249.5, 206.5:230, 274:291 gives 0.3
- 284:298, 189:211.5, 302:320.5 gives 0.7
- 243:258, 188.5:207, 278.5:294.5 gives 1.6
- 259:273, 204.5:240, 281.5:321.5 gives 1.7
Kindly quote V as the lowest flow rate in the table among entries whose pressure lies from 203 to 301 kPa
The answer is 1.549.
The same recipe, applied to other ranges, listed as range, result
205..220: 1.747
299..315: 1.889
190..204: 1.812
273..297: 1.778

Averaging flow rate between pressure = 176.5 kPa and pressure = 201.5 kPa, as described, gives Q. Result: 1.88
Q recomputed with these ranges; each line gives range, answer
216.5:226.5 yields 1.87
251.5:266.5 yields 1.62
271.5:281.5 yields 1.81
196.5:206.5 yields 1.85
